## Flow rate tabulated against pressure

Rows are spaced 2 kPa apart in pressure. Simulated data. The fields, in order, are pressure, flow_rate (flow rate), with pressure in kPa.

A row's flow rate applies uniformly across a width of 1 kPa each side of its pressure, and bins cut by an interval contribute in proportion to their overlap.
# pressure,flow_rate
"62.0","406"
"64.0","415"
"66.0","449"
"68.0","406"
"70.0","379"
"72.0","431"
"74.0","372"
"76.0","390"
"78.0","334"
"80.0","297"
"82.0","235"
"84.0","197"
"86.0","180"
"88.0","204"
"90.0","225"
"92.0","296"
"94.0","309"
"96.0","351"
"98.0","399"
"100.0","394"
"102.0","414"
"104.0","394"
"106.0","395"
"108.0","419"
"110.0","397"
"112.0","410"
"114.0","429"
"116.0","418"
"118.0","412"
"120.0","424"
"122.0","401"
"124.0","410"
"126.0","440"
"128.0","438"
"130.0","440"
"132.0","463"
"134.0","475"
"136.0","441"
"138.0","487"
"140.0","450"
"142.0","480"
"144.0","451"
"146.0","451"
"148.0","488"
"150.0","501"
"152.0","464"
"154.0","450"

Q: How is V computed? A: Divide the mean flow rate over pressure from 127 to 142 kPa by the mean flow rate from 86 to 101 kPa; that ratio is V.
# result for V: 1.51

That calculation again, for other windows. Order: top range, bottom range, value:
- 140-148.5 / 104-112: 1.15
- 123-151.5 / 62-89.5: 1.39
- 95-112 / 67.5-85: 1.18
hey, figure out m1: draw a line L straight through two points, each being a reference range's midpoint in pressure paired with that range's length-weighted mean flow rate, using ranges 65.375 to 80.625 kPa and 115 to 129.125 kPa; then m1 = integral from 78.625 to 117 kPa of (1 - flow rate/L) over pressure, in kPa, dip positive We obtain 6.5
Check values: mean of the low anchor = 383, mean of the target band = 335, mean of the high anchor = 421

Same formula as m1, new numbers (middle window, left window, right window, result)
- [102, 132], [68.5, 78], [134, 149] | 1.3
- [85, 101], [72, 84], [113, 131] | 2.9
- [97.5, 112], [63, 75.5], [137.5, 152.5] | 1.2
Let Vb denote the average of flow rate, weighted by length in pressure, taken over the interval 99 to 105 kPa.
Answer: 401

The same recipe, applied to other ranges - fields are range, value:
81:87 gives 204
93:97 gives 330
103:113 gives 403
